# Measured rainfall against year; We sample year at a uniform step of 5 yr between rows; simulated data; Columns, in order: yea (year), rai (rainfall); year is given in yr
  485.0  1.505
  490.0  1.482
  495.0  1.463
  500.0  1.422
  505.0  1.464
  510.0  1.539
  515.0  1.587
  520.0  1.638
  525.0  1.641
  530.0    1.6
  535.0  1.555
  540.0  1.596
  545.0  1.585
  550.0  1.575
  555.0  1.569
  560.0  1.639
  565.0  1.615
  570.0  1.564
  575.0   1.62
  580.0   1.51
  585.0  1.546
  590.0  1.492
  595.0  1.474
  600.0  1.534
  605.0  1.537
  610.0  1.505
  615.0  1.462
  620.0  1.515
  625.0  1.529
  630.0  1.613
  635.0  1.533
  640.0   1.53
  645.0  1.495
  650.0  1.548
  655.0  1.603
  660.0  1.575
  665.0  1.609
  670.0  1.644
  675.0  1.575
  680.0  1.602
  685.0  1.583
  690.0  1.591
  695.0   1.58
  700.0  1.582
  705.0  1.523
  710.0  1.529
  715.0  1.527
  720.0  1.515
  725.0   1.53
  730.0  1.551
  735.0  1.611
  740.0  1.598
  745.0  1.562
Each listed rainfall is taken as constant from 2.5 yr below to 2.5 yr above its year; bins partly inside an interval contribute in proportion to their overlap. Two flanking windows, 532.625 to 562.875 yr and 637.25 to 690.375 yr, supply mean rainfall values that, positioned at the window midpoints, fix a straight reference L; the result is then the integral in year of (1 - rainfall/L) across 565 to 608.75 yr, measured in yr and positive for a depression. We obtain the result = 1.25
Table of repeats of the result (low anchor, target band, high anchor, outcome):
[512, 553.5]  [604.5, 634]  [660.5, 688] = 1.33 yr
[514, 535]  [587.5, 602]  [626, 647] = 0.64 yr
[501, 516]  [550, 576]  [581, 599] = -1.53 yr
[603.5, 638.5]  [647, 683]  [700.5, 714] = -1.44 yr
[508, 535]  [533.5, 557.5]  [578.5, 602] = -0.14 yr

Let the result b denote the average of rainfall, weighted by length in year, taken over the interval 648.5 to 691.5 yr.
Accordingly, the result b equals 1.59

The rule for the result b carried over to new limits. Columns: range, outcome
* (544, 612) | 1.55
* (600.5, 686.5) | 1.56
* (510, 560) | 1.59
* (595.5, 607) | 1.52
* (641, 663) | 1.55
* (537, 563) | 1.59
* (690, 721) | 1.55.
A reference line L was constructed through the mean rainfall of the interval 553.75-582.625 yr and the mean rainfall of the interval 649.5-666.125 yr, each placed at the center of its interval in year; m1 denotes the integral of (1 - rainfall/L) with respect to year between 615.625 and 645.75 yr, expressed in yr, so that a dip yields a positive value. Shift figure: 1.0 yr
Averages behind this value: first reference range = 1.59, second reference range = 1.59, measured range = 1.53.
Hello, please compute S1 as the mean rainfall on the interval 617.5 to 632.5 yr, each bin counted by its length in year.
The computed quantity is 1.55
